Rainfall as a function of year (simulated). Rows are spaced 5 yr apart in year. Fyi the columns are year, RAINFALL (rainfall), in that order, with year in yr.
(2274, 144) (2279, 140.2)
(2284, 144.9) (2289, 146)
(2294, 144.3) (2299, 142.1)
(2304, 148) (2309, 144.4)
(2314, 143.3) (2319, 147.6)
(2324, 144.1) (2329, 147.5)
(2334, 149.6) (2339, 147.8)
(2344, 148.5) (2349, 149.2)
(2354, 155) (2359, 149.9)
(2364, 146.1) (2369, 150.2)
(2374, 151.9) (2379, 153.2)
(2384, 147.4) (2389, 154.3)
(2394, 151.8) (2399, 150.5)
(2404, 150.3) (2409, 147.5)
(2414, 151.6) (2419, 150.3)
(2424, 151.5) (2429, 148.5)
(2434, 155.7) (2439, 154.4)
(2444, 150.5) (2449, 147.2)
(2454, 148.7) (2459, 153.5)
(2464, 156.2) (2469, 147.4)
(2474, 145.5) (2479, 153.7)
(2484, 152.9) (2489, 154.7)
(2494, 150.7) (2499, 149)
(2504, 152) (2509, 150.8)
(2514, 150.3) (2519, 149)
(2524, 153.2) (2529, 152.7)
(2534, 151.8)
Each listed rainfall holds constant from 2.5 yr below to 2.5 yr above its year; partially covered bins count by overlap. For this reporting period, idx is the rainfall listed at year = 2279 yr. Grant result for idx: 140.2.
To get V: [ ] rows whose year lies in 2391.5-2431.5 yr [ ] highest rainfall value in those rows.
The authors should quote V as 151.8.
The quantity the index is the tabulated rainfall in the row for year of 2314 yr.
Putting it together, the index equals 143.3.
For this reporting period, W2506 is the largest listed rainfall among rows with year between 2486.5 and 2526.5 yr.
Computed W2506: 154.7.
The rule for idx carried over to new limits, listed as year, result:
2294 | 144.3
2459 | 153.5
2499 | 149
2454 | 148.7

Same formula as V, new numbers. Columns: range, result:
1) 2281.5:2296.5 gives 146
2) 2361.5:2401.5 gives 154.3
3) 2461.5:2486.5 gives 156.2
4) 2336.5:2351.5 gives 149.2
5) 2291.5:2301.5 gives 144.3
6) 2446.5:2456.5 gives 148.7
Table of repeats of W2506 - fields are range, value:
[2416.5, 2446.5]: 155.7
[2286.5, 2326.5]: 148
